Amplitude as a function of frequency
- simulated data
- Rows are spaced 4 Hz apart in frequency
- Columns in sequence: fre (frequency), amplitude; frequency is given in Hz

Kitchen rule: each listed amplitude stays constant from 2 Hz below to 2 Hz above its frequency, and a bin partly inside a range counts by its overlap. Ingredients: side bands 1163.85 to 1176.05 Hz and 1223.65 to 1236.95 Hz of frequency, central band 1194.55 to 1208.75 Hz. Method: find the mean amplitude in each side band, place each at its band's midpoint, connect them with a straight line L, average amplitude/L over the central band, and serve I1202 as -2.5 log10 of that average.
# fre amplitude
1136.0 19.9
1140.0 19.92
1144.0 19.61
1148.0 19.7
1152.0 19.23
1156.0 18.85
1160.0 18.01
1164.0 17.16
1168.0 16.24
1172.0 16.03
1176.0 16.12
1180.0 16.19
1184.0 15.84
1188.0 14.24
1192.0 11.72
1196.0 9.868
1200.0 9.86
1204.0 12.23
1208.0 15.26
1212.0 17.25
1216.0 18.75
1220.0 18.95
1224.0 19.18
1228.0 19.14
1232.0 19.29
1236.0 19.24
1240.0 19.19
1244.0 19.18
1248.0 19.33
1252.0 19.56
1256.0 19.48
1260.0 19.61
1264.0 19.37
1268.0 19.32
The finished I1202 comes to 0.472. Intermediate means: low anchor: 16.3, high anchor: 19.2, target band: 11.6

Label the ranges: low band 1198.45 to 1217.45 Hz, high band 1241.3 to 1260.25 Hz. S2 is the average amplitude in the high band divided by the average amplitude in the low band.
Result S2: 1.32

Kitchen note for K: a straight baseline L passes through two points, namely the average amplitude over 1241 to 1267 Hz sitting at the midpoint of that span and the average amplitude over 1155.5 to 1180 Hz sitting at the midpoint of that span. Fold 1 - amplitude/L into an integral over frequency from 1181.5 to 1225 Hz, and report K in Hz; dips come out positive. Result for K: 7.8 Hz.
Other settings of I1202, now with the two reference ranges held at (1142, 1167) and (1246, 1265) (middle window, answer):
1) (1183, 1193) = 0.330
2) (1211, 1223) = 0.040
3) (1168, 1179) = 0.168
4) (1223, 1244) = 0.005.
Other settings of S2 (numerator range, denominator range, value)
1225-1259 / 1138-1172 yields 1.05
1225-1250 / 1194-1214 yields 1.49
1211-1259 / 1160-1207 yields 1.33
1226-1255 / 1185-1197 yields 1.55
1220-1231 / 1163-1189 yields 1.20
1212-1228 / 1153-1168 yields 1.05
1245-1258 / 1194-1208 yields 1.72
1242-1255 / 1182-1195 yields 1.42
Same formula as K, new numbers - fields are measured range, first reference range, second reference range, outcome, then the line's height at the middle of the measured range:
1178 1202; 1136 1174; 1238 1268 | 7.4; 18.7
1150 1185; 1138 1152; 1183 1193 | -1.0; 16.7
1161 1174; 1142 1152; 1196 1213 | 0.5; 17.2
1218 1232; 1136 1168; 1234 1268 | 0.1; 19.2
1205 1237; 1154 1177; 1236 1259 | 0.8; 18.6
